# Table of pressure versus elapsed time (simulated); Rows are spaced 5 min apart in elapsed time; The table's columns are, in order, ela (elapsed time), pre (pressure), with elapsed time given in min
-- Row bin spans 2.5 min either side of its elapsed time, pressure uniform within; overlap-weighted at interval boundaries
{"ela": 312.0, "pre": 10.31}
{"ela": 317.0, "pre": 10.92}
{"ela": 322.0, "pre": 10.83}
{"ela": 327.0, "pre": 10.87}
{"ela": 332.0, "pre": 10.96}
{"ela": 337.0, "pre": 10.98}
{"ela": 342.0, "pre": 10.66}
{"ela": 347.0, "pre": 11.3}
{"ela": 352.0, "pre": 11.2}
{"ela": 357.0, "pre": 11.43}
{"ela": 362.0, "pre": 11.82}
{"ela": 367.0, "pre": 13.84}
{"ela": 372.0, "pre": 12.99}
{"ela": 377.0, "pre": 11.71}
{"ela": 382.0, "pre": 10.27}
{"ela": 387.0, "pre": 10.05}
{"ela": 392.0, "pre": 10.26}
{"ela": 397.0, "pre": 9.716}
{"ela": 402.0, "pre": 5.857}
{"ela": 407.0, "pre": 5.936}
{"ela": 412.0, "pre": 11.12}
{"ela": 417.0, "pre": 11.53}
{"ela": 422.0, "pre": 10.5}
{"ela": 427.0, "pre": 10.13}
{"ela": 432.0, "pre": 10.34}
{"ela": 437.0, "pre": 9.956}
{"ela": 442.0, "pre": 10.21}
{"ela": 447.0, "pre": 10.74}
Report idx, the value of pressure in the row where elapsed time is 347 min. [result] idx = 11.3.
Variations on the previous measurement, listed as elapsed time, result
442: 10.21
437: 9.956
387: 10.05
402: 5.857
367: 13.84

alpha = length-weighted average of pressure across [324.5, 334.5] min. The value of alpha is 10.9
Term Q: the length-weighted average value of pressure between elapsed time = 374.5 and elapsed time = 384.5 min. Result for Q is 11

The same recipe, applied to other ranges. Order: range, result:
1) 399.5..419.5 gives 8.61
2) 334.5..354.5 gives 11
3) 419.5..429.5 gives 10.3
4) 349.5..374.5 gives 12.3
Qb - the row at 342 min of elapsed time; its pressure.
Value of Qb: 10.66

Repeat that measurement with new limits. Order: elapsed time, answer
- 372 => 12.99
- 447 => 10.74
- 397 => 9.716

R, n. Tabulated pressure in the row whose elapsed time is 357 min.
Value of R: 11.43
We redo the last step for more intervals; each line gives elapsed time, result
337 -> 10.98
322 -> 10.83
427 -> 10.13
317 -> 10.92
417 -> 11.53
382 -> 10.27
